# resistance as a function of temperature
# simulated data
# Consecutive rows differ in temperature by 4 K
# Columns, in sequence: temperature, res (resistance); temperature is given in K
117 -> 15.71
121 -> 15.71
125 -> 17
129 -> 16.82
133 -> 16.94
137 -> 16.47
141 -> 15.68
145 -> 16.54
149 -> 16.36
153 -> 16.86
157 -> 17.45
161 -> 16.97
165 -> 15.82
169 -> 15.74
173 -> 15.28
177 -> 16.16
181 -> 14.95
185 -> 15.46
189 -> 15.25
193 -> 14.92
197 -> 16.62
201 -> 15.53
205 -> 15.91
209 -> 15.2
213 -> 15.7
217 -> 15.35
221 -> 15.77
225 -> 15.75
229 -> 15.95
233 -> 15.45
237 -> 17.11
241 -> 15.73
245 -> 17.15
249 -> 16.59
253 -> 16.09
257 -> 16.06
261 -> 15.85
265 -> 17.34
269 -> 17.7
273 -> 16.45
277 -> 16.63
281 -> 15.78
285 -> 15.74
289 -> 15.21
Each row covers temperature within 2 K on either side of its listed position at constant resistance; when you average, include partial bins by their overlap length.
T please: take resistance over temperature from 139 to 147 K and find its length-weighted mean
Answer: 16.1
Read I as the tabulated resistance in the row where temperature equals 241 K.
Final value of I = 15.73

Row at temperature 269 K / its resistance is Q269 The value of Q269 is 17.7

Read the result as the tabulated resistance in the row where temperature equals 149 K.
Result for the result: 16.36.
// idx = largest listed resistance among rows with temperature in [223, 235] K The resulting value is 15.95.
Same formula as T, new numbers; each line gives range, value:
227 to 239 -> 16.2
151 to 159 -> 17.2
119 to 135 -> 16.6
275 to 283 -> 16.2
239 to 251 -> 16.5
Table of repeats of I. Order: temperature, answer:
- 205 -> 15.91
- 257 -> 16.06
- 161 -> 16.97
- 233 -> 15.45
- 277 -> 16.63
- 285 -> 15.74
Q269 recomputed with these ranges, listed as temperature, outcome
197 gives 16.62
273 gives 16.45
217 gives 15.35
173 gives 15.28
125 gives 17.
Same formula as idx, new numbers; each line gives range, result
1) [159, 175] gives 16.97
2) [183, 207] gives 16.62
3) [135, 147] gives 16.54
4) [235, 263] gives 17.15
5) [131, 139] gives 16.94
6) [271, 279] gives 16.63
